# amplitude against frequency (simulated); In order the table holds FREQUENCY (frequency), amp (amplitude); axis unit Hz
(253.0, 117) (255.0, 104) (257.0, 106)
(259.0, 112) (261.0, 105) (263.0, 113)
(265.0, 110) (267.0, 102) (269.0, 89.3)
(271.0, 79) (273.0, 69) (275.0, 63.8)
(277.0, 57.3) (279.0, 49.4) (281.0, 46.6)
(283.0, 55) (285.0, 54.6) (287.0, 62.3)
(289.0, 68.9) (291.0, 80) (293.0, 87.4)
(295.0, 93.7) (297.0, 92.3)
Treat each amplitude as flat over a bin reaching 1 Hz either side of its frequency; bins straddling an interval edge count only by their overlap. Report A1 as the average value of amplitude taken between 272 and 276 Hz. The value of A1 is 66.4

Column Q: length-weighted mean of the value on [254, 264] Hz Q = 108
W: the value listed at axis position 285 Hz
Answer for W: 54.6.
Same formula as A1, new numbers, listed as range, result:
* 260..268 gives 108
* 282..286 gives 54.8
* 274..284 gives 54.4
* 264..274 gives 89.9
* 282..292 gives 64.2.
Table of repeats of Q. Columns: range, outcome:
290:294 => 83.7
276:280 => 53.3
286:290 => 65.6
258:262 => 108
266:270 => 95.7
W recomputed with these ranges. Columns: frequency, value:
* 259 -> 112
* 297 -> 92.3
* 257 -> 106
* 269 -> 89.3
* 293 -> 87.4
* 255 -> 104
